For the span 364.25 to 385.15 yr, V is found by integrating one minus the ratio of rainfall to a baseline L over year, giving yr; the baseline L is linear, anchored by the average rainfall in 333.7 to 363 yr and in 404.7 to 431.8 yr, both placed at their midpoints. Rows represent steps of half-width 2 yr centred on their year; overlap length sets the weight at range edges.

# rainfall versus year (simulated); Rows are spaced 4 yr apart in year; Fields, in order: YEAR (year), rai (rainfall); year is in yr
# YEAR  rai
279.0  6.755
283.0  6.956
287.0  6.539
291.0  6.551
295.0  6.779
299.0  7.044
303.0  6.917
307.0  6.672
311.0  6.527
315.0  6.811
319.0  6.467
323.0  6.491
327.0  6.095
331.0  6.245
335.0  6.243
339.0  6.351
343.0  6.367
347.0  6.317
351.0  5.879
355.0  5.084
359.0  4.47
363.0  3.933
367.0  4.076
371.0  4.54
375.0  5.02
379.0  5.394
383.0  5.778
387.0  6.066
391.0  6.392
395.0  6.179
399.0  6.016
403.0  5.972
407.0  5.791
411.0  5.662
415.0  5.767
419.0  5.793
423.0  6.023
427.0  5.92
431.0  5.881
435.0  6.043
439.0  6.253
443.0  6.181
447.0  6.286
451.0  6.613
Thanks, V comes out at 2.9 yr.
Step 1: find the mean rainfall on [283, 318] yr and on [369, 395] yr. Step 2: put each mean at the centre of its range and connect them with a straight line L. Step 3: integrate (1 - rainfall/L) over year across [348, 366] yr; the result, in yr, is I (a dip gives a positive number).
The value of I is 3.2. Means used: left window 6.74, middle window 4.88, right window 5.58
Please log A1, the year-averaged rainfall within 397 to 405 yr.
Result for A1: 5.99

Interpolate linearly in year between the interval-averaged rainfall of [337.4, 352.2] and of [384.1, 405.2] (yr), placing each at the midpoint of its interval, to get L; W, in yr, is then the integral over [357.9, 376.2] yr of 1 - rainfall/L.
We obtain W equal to 5.3 yr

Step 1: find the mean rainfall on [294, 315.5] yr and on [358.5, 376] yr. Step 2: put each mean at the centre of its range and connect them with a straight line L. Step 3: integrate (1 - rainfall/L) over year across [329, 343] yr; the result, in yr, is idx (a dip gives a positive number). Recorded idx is -1.8 yr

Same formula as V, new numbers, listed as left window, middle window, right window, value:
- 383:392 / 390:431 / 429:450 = 1.3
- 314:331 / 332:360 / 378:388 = 1.3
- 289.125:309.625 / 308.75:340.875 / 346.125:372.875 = -2.4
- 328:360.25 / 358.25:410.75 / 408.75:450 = 5.0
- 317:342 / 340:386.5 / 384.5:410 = 7.2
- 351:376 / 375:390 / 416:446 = -2.0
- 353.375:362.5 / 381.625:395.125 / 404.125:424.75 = -2.2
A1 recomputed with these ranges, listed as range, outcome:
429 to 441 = 6.06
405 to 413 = 5.73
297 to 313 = 6.79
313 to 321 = 6.64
